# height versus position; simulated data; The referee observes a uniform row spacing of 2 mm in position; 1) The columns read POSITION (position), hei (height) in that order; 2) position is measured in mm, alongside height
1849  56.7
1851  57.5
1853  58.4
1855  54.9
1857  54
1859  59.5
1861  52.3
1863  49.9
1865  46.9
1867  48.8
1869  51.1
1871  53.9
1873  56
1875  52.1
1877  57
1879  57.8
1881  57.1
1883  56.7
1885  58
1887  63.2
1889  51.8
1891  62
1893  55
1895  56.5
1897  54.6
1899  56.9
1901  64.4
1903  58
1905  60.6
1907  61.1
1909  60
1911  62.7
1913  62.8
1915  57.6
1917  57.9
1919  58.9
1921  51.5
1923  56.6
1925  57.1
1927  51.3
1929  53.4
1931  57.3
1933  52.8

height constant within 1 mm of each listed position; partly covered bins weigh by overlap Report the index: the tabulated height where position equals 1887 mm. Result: 63.2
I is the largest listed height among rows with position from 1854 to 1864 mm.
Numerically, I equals 59.5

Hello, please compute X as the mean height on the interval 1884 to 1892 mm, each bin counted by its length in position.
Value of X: 58.8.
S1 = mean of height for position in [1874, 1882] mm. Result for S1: 56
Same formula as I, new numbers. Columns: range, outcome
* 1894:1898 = 56.5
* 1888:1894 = 62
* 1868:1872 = 53.9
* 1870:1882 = 57.8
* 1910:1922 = 62.8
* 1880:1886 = 58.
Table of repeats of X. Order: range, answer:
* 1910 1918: 60.2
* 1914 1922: 56.5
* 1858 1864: 53.9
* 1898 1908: 60.2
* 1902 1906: 59.3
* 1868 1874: 53.7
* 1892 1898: 55.4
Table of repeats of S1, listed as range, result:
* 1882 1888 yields 59.3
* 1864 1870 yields 48.9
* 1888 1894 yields 56.3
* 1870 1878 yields 54.8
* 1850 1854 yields 58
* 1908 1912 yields 61.4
